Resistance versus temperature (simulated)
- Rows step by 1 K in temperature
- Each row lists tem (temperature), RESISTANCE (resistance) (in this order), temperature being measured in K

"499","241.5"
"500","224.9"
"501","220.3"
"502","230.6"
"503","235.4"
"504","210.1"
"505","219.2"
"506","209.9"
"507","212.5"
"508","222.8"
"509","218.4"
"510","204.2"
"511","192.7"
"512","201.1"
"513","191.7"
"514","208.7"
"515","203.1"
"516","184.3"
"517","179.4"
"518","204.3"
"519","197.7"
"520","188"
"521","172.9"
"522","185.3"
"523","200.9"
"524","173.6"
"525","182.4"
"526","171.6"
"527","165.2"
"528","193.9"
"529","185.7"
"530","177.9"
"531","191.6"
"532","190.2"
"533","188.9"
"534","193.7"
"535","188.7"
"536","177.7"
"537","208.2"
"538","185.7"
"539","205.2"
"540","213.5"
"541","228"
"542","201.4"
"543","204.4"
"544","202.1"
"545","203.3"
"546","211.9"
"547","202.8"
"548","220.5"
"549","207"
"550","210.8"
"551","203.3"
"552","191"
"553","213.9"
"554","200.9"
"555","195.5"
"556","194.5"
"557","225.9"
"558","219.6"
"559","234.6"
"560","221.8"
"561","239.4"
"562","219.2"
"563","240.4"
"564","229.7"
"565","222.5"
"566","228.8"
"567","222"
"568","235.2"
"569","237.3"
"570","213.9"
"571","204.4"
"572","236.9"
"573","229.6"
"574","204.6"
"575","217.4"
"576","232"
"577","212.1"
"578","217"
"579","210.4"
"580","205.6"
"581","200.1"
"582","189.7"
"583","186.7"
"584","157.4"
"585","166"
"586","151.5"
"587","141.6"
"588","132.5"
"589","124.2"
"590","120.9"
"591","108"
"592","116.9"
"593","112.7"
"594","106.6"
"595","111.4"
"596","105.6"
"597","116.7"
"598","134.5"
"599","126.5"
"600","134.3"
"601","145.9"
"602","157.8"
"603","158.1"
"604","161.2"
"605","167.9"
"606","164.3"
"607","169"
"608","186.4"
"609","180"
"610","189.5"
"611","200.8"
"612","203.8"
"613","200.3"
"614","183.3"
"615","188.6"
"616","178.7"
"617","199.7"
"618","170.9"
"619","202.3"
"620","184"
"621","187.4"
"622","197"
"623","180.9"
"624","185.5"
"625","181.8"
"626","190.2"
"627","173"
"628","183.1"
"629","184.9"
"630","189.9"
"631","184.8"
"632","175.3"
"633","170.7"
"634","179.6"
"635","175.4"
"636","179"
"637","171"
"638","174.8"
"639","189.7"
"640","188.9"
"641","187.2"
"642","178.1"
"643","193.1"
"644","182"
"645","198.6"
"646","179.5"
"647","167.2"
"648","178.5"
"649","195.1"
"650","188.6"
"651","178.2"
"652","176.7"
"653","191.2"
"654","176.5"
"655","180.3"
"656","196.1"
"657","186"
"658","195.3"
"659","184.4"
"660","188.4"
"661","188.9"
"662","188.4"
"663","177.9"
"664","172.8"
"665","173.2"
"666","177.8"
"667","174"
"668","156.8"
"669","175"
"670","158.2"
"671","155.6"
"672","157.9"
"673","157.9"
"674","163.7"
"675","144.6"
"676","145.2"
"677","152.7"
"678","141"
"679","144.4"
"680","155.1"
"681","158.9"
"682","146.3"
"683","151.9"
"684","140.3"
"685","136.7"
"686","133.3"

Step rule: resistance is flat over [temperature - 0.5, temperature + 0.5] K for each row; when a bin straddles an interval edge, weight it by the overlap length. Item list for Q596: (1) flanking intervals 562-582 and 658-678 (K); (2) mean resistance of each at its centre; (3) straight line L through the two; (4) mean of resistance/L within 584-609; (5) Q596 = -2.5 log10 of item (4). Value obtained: 0.425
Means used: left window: 220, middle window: 140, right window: 168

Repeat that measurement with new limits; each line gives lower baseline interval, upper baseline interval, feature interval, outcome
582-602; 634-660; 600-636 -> -0.15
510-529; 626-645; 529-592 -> -0.08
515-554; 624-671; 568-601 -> 0.13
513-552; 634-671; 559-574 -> -0.19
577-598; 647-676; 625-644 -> -0.10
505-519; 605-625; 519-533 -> 0.10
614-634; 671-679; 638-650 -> -0.08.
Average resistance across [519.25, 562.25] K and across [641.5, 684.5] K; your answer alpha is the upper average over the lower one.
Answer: 0.86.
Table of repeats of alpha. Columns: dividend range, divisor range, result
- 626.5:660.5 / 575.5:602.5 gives 1.20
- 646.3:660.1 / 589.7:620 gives 1.17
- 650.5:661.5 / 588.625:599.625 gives 1.59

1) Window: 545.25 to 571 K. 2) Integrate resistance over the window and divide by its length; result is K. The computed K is 217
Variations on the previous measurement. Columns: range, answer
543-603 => 187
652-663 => 187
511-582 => 205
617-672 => 181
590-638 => 167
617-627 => 187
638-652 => 184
